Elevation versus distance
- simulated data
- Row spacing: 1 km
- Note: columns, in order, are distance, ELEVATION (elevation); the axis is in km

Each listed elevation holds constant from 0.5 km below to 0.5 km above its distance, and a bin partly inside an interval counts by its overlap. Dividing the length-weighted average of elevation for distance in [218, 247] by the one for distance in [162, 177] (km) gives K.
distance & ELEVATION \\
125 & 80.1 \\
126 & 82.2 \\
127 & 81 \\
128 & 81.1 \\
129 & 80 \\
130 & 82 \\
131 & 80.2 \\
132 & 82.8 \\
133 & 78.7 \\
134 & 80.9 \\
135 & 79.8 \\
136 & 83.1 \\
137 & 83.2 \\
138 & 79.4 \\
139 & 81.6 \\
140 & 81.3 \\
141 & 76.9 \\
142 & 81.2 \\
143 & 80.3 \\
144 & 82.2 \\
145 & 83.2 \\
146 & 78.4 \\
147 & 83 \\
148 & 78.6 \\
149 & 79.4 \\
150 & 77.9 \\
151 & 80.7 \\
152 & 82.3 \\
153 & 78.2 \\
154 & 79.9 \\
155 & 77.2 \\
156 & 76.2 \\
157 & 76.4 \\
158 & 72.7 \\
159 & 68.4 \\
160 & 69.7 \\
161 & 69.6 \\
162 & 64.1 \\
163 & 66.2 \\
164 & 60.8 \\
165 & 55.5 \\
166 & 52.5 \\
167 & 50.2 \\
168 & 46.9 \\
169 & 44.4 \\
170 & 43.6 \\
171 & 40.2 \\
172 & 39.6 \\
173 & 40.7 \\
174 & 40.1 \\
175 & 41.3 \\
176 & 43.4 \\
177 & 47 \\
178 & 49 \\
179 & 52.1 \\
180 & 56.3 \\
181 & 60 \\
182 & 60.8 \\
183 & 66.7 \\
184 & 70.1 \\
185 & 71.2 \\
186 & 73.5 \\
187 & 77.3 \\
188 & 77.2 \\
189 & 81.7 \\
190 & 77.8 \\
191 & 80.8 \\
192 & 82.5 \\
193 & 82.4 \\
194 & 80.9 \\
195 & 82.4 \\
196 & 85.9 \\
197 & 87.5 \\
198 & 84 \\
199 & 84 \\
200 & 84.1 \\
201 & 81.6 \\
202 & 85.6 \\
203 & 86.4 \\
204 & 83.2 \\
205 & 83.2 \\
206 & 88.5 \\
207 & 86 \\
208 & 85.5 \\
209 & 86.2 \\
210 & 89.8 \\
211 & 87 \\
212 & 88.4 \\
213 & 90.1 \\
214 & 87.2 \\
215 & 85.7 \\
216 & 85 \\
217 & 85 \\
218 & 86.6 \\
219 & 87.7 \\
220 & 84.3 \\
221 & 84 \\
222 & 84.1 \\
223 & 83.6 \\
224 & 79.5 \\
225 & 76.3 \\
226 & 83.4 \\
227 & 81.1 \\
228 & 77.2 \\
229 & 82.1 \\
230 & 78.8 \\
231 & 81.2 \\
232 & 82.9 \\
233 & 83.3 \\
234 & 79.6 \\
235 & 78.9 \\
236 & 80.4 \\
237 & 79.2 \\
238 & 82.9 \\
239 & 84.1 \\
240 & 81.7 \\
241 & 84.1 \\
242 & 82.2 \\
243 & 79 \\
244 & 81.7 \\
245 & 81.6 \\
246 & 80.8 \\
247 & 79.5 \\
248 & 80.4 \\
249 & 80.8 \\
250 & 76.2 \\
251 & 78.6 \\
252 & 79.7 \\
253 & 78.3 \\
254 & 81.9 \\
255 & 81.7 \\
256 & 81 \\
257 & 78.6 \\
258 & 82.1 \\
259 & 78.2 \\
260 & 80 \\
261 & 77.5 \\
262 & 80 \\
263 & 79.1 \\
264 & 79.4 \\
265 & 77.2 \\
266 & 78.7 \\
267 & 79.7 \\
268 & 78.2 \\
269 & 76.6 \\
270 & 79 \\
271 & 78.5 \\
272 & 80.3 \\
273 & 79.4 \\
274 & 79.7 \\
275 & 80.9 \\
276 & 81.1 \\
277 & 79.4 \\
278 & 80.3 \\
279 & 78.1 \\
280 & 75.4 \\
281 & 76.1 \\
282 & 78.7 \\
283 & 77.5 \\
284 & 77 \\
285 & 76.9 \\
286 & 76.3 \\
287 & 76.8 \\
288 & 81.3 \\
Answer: 1.70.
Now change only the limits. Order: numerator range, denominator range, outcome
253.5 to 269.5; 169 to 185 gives 1.57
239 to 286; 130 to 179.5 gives 1.17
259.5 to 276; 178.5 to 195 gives 1.09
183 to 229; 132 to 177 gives 1.21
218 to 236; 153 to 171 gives 1.30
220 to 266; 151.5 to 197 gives 1.25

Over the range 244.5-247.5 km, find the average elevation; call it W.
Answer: 80.6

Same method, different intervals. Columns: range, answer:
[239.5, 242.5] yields 82.7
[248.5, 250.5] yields 78.5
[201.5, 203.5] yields 86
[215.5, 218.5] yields 85.5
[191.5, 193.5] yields 82.5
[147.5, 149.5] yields 79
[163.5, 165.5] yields 58.1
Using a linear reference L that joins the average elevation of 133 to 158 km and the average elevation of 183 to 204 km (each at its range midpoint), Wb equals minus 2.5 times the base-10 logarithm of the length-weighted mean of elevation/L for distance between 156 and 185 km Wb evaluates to 0.39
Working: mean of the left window 79.9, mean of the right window 80.6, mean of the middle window 55.9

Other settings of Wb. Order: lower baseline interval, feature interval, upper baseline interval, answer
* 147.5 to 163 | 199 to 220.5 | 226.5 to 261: -0.100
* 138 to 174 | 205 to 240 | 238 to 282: -0.111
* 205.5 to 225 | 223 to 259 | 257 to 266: 0.019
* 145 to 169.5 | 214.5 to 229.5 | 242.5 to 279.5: -0.098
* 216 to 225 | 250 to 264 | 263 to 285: 0.009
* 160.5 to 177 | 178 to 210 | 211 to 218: -0.111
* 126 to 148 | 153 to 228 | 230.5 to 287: 0.109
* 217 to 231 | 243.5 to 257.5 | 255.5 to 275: 0.003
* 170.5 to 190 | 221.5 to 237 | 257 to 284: -0.168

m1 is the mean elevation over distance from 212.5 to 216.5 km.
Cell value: 87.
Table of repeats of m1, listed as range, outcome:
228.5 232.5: 81.2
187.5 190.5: 78.9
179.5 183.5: 61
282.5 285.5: 77.1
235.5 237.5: 79.8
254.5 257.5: 80.4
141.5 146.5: 81.1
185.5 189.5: 77.4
